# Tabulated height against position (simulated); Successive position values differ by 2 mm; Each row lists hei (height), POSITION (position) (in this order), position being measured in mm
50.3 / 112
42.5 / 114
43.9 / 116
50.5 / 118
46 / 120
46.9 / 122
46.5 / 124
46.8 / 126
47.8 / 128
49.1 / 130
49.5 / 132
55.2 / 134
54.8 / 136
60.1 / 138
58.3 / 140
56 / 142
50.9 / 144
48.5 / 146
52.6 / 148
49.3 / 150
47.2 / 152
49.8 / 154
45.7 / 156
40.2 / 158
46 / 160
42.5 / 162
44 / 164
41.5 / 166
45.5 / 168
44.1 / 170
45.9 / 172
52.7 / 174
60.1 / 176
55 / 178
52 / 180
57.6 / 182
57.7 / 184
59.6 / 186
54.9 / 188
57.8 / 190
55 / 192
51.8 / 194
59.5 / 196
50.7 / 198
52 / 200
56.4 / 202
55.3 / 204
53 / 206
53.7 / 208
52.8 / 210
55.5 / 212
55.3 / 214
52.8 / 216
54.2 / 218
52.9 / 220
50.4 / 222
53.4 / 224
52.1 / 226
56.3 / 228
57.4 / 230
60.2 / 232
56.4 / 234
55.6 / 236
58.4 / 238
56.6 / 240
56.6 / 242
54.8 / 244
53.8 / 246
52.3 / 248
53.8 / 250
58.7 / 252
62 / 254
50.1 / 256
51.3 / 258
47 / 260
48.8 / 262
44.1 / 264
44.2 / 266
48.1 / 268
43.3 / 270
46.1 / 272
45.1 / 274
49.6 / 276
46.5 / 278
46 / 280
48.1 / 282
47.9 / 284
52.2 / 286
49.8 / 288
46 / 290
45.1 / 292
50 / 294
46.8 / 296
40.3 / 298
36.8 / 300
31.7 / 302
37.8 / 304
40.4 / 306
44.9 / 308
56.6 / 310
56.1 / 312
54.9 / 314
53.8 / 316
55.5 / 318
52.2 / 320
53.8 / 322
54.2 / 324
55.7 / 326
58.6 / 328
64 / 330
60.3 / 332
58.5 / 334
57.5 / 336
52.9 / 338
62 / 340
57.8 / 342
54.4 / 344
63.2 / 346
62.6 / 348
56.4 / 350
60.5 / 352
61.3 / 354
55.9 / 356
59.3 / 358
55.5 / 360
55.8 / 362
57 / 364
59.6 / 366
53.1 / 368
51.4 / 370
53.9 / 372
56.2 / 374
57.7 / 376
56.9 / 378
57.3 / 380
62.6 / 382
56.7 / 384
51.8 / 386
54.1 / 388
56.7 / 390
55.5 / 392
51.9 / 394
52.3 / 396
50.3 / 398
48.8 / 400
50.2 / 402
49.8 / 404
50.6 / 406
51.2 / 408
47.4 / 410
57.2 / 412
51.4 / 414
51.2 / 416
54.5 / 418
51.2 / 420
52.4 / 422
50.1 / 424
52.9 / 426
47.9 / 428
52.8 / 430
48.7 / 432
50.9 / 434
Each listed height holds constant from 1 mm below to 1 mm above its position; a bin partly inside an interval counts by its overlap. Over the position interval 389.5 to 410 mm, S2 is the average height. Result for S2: 51.4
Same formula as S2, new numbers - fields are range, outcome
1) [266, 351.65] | 51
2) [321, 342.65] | 57.8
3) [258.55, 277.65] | 46.4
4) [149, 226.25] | 51.7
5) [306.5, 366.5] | 56.9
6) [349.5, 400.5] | 55.8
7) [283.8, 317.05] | 46.5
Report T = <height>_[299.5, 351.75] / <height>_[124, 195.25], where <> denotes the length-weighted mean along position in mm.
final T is 1.06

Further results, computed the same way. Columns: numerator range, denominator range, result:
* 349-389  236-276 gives 1.10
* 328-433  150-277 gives 1.06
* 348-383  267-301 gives 1.24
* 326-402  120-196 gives 1.11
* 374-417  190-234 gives 0.98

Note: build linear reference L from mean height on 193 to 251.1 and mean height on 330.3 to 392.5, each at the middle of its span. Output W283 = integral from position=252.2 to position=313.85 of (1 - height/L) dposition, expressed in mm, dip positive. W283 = 9.7 mm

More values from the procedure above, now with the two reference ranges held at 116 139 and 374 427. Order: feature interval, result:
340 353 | -1.7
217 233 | -1.1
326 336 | -1.4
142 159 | 0.6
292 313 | 3.2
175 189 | -1.7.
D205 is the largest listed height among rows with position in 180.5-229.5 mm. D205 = 59.6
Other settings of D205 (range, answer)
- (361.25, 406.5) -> 62.6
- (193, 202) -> 59.5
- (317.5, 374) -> 64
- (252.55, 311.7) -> 62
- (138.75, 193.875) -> 60.1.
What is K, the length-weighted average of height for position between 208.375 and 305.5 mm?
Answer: 50.3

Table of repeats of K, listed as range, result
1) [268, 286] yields 47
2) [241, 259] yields 54.8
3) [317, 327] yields 54.3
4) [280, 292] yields 48.3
